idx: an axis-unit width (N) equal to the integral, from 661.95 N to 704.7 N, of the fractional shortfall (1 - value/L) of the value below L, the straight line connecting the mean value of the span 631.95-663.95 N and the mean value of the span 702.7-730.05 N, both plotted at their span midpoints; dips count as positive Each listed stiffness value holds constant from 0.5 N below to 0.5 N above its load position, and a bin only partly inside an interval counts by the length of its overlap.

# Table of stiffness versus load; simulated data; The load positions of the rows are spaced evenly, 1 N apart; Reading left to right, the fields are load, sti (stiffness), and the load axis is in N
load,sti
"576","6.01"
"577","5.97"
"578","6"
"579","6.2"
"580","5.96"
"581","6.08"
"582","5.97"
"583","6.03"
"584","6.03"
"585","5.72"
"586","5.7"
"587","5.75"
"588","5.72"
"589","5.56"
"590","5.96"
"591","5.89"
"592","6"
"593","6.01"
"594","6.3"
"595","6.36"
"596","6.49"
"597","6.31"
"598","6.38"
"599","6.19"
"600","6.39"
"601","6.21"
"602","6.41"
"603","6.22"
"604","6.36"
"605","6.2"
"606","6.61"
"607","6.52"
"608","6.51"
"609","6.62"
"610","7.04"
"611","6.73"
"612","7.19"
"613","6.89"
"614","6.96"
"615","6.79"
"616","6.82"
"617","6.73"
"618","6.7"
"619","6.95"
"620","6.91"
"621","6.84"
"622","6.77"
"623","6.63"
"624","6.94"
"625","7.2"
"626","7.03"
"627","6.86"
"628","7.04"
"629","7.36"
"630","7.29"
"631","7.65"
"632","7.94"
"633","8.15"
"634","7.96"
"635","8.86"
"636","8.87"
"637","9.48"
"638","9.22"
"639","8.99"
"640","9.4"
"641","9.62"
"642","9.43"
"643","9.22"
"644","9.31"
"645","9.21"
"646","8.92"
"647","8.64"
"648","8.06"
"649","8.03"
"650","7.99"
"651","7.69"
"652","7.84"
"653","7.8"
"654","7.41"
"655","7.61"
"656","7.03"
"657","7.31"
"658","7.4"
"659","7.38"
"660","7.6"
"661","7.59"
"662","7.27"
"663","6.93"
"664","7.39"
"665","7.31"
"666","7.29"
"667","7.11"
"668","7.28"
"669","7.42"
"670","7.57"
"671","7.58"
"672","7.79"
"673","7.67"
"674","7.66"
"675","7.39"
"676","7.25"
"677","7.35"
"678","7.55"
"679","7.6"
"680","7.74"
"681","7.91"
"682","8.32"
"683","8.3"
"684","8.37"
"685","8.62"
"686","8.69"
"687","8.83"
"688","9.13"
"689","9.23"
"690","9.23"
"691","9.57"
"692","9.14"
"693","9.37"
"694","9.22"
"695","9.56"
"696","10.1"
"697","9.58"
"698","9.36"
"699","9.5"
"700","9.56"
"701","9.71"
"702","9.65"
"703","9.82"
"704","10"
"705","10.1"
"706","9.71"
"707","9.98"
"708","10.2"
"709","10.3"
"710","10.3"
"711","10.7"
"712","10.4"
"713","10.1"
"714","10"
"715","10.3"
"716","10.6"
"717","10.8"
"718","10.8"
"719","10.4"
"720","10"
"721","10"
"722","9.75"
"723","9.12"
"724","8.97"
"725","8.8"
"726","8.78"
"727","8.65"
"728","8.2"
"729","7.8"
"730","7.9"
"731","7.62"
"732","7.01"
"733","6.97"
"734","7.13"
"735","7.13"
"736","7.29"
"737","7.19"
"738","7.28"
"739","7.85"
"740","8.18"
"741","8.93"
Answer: 2.9 N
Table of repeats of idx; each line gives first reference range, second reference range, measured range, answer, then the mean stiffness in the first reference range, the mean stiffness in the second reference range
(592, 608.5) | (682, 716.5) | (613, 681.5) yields 1.17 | 6.33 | 9.61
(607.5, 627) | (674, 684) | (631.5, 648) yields -4.01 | 6.86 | 7.74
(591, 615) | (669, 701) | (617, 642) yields -2.21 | 6.47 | 8.54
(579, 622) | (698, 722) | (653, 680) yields 3.71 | 6.36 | 10.1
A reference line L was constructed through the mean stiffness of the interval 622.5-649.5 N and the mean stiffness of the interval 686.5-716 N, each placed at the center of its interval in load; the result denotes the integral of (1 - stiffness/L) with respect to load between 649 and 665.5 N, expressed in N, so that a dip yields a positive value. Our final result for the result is 2.4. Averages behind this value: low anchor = 8.27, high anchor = 9.76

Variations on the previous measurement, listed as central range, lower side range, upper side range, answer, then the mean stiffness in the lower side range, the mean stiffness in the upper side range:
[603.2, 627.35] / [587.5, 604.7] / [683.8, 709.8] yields 0.1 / 6.16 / 9.5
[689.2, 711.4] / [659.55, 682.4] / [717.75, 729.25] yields -3.3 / 7.5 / 9.27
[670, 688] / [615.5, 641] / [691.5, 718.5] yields 2.4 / 7.66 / 9.96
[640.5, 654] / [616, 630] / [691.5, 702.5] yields -1.4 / 6.93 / 9.52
